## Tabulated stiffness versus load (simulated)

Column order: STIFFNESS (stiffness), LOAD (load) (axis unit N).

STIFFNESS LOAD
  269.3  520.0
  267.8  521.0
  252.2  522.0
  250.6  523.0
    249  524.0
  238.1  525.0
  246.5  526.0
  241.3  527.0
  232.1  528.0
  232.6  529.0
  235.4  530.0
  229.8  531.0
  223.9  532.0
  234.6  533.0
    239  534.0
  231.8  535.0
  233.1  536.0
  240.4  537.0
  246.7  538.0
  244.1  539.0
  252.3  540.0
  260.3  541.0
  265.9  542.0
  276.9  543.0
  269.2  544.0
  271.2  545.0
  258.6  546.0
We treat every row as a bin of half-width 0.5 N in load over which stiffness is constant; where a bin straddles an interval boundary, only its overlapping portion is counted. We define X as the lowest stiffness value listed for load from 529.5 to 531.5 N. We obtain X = 229.8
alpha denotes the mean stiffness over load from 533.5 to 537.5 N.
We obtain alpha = 236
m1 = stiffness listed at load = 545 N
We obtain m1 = 271.2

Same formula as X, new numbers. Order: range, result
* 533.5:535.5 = 231.8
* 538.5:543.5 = 244.1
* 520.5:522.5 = 252.2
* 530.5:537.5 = 223.9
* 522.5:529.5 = 232.1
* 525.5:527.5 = 241.3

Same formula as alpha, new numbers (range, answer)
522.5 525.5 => 246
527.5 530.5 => 233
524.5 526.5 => 242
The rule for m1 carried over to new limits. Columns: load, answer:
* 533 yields 234.6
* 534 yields 239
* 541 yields 260.3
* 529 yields 232.6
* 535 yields 231.8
